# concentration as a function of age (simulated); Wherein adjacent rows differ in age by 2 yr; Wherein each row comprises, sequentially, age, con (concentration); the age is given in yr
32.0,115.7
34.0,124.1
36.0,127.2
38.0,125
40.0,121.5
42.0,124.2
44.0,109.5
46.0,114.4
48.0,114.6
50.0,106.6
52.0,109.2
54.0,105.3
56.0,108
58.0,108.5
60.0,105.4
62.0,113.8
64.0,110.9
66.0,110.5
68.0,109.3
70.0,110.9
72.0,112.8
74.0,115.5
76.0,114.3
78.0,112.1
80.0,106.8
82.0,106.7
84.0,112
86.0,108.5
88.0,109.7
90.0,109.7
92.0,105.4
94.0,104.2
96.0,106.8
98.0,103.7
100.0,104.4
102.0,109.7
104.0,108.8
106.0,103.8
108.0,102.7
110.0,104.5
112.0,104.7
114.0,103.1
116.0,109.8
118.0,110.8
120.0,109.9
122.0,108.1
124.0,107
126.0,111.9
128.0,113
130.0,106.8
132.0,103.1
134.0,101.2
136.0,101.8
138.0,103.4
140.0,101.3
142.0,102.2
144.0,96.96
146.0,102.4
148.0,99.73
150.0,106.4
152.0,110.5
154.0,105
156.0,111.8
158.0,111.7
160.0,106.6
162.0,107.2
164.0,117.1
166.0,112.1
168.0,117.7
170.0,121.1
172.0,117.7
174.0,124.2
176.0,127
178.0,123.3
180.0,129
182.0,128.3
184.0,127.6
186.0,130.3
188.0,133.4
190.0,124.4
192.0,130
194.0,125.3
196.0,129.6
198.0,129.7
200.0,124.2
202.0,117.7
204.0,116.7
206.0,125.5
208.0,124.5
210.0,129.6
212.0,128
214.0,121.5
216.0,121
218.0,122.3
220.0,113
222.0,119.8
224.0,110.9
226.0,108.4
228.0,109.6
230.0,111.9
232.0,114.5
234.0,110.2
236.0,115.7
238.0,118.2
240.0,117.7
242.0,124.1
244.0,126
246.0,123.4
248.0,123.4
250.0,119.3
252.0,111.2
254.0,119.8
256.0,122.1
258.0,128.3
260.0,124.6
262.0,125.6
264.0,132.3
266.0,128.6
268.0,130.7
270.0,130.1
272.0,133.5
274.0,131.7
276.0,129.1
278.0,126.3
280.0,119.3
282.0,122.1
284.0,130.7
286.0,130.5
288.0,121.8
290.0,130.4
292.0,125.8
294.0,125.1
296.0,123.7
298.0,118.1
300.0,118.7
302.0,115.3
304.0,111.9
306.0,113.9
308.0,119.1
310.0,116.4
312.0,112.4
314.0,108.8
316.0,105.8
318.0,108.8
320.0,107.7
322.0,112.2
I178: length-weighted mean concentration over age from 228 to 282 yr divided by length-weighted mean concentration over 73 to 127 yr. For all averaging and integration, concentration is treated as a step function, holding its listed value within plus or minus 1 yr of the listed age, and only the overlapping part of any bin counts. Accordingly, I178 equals 1.1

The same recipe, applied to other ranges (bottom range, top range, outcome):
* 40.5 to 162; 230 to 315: 1.13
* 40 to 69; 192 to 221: 1.11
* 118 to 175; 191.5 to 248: 1.11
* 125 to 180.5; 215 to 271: 1.09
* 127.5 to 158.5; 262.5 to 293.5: 1.22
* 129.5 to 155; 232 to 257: 1.16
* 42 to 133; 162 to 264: 1.12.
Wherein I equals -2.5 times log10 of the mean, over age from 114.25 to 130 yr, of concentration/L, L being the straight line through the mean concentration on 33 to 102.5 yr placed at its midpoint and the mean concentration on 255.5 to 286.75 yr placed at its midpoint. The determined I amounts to 0.06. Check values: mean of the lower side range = 111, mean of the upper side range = 128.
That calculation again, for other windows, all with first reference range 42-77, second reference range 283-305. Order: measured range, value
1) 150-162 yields 0.07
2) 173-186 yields -0.09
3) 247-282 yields -0.04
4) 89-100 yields 0.07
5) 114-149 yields 0.09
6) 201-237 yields 0.01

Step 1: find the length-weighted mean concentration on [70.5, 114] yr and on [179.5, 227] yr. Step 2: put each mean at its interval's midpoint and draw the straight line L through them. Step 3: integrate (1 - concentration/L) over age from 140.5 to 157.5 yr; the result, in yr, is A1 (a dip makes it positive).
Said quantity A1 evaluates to 1.7 yr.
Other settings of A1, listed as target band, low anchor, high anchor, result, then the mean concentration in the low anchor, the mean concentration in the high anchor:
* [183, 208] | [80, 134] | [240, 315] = -2.33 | 107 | 123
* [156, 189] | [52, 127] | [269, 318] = -2.00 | 108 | 121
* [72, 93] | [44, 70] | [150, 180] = 0.16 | 110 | 115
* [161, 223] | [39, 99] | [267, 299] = -1.75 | 110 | 127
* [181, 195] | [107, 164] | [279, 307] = -2.15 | 106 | 122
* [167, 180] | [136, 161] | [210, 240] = -1.65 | 105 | 117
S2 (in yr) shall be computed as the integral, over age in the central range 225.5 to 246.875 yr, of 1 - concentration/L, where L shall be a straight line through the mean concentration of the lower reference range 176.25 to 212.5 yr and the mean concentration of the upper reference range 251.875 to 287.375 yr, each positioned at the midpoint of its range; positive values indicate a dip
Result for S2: 1.72 yr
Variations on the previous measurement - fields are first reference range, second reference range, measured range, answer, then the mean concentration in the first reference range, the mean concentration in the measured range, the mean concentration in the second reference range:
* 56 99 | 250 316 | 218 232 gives 0.7 yr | 109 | 113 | 123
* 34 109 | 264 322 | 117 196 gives 0.8 yr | 111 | 114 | 121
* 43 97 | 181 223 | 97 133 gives 2.5 yr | 110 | 107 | 125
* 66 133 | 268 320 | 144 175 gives 0.4 yr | 108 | 111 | 121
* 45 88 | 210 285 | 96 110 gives 0.9 yr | 110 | 106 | 122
